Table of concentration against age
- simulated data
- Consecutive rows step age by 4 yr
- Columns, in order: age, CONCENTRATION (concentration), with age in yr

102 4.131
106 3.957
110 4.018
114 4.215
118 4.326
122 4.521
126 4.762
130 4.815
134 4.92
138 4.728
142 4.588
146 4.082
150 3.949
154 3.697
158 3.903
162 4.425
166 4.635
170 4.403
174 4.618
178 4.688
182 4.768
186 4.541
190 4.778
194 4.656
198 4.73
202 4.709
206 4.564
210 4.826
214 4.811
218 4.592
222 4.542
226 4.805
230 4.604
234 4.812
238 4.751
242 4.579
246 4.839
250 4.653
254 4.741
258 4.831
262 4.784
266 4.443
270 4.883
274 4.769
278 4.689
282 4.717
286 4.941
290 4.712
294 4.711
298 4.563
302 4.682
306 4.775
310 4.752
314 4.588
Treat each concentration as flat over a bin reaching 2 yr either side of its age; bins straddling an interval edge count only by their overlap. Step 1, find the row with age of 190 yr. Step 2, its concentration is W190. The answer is 4.778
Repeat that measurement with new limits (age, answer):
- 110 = 4.018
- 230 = 4.604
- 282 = 4.717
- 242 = 4.579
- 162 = 4.425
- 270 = 4.883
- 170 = 4.403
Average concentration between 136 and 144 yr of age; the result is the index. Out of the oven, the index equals 4.66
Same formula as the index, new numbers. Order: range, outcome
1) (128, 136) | 4.87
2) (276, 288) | 4.78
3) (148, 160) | 3.85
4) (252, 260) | 4.79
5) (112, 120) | 4.27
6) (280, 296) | 4.77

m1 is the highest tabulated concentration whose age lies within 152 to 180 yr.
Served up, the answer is 4.688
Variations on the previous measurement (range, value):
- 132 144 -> 4.92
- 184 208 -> 4.778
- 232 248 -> 4.839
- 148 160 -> 3.949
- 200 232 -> 4.826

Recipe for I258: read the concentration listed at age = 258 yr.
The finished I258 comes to 4.831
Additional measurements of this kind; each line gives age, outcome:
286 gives 4.941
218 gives 4.592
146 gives 4.082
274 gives 4.769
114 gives 4.215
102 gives 4.131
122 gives 4.521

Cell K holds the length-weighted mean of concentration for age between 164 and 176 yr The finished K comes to 4.55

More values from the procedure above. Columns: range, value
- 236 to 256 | 4.71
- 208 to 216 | 4.82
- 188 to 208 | 4.69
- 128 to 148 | 4.63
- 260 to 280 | 4.71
